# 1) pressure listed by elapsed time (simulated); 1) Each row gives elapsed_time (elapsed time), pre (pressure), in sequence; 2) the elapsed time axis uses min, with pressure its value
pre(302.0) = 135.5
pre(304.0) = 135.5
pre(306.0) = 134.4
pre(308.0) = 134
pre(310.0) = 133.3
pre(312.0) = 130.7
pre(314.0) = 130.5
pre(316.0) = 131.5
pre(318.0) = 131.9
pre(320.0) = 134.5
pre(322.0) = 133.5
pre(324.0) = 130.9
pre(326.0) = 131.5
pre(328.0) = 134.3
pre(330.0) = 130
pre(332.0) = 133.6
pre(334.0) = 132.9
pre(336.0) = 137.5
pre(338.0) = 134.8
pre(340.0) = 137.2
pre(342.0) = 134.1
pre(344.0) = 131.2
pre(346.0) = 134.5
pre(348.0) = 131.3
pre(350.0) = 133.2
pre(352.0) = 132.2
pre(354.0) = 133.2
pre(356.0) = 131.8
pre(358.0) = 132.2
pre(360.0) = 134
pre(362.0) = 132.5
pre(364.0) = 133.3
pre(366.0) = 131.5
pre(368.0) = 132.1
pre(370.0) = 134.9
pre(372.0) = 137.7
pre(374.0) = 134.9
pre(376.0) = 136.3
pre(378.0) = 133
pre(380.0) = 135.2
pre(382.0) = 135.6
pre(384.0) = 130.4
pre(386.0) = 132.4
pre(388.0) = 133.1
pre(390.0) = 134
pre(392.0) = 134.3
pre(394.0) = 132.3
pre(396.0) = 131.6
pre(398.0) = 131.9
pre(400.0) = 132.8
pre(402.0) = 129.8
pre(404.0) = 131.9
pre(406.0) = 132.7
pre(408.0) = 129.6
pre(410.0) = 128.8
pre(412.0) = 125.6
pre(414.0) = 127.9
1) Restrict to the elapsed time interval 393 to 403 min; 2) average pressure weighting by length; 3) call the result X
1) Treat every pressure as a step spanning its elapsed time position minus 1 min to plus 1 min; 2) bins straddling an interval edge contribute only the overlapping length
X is 132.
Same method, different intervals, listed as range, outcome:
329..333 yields 132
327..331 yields 132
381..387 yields 133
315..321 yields 133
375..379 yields 135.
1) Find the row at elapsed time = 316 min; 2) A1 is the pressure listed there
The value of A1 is 131.5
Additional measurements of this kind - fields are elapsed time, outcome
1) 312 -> 130.7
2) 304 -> 135.5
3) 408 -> 129.6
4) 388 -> 133.1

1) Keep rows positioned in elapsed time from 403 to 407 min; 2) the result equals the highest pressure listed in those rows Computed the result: 132.7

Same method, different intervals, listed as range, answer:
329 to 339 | 137.5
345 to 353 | 134.5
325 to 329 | 134.3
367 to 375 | 137.7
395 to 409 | 132.8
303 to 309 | 135.5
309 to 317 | 133.3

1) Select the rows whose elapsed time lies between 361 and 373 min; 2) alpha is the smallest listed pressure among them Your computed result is 131.5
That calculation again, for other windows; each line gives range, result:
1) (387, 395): 132.3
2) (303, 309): 134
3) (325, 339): 130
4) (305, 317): 130.5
